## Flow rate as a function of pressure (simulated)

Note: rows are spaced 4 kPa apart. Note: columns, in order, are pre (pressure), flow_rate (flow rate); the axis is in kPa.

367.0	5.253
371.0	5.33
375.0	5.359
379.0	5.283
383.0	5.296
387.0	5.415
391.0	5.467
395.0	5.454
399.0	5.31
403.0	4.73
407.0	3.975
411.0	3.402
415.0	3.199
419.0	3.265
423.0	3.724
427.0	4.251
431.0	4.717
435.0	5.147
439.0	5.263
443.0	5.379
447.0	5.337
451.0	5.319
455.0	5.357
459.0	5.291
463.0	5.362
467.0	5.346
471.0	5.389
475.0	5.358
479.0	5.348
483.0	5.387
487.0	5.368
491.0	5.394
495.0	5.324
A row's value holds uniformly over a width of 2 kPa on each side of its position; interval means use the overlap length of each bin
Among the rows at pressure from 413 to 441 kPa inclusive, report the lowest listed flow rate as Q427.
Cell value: 3.199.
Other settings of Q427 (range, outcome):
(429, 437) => 4.717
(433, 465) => 5.147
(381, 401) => 5.296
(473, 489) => 5.348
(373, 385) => 5.283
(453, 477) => 5.291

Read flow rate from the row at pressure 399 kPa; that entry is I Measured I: 5.31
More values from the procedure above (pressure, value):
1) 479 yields 5.348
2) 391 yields 5.467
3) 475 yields 5.358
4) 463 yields 5.362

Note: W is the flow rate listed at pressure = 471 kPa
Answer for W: 5.389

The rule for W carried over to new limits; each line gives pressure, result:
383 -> 5.296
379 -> 5.283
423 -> 3.724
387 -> 5.415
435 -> 5.147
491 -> 5.394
